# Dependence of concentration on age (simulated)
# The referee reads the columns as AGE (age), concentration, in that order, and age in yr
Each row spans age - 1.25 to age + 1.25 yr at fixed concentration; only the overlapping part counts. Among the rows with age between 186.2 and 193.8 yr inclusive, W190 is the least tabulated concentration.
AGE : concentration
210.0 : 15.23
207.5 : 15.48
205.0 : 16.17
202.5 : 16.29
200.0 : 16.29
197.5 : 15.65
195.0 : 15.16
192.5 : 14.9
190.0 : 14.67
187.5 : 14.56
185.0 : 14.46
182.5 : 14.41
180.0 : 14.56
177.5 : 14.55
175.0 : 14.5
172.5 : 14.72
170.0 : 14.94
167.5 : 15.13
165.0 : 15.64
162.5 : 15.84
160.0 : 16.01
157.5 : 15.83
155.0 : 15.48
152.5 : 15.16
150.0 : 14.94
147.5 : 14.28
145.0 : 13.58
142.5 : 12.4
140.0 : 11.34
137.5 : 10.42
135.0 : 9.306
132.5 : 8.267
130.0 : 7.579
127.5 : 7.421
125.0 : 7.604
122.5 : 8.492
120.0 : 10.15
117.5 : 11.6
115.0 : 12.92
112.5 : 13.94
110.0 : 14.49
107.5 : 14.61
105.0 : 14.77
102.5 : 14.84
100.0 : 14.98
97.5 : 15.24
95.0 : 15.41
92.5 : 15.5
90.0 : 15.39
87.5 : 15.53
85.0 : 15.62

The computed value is 14.56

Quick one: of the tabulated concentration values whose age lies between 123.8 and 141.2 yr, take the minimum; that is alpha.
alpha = 7.421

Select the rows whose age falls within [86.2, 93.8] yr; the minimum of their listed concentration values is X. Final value 15.39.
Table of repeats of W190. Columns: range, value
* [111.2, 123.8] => 8.492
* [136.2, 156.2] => 10.42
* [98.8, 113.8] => 13.94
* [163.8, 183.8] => 14.41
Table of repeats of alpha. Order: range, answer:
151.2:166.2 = 15.16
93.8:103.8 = 14.84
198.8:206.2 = 16.17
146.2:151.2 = 14.28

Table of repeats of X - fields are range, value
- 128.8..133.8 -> 7.579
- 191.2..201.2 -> 14.9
